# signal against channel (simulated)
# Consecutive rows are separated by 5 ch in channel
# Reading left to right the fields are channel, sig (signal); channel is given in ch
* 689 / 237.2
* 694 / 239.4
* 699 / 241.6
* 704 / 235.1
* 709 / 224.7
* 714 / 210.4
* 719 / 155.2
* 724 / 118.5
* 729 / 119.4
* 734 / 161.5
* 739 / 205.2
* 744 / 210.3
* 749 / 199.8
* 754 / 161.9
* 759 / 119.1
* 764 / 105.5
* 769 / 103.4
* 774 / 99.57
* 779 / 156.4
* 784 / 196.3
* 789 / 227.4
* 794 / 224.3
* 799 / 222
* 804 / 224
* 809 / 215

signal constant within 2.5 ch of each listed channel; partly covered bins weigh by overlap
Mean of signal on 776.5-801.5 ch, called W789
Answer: 205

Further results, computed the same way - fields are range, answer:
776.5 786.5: 176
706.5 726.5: 177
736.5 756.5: 194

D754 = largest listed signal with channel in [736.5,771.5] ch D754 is 210.3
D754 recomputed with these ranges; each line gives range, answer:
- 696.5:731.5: 241.6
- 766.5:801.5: 227.4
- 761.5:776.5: 105.5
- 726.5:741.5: 205.2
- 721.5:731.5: 119.4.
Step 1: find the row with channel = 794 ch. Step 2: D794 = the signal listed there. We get 224.3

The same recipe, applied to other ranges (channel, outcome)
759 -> 119.1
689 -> 237.2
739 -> 205.2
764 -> 105.5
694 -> 239.4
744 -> 210.3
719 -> 155.2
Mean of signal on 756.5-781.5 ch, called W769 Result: 117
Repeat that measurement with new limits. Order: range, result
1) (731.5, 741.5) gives 183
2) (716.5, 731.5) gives 131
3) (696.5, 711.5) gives 234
